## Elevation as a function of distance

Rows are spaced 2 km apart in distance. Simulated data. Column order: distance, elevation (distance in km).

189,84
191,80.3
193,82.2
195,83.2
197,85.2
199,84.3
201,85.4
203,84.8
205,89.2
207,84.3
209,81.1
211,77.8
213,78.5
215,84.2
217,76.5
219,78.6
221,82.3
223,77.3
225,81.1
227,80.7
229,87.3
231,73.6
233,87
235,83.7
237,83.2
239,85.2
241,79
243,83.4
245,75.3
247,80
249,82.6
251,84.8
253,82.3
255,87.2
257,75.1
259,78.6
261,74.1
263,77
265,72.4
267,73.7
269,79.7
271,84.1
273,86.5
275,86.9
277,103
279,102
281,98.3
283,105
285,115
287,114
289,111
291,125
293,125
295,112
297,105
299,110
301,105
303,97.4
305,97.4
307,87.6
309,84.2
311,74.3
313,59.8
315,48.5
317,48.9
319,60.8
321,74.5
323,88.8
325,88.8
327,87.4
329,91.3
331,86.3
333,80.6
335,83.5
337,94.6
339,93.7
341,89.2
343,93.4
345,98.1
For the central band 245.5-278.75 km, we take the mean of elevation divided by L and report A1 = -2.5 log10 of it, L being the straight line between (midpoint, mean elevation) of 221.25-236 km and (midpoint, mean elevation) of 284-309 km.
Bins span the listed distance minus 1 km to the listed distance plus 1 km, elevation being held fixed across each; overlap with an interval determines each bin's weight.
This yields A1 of 0.152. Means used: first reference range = 81.6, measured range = 82.1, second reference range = 108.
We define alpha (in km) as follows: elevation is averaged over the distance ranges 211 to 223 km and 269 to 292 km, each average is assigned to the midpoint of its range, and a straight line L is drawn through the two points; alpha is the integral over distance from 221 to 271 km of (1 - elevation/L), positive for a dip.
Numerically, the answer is 5.07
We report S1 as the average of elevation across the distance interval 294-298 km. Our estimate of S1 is 108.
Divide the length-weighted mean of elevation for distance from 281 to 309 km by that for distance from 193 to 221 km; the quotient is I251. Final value 1.3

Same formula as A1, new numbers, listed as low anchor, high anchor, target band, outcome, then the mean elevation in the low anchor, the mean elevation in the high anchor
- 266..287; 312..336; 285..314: -0.18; 94.4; 74.9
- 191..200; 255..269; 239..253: -0.04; 83.3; 76.3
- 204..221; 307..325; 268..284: -0.25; 81.3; 69.8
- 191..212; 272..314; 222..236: 0.09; 83.6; 100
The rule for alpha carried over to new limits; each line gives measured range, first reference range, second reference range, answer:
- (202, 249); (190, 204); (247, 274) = 0.25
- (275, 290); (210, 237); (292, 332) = -3.70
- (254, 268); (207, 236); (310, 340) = 0.47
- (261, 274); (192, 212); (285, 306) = 3.04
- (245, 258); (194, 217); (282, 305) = 2.14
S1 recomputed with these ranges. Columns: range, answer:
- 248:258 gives 82.4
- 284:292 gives 116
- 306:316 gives 70.9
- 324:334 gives 86.9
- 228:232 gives 80.4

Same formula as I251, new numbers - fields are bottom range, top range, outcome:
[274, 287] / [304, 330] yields 0.74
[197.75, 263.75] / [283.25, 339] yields 1.12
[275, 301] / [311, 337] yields 0.69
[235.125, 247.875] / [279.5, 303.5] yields 1.36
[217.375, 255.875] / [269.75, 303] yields 1.29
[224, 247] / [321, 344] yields 1.08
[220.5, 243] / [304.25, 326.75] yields 0.91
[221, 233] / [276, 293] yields 1.36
